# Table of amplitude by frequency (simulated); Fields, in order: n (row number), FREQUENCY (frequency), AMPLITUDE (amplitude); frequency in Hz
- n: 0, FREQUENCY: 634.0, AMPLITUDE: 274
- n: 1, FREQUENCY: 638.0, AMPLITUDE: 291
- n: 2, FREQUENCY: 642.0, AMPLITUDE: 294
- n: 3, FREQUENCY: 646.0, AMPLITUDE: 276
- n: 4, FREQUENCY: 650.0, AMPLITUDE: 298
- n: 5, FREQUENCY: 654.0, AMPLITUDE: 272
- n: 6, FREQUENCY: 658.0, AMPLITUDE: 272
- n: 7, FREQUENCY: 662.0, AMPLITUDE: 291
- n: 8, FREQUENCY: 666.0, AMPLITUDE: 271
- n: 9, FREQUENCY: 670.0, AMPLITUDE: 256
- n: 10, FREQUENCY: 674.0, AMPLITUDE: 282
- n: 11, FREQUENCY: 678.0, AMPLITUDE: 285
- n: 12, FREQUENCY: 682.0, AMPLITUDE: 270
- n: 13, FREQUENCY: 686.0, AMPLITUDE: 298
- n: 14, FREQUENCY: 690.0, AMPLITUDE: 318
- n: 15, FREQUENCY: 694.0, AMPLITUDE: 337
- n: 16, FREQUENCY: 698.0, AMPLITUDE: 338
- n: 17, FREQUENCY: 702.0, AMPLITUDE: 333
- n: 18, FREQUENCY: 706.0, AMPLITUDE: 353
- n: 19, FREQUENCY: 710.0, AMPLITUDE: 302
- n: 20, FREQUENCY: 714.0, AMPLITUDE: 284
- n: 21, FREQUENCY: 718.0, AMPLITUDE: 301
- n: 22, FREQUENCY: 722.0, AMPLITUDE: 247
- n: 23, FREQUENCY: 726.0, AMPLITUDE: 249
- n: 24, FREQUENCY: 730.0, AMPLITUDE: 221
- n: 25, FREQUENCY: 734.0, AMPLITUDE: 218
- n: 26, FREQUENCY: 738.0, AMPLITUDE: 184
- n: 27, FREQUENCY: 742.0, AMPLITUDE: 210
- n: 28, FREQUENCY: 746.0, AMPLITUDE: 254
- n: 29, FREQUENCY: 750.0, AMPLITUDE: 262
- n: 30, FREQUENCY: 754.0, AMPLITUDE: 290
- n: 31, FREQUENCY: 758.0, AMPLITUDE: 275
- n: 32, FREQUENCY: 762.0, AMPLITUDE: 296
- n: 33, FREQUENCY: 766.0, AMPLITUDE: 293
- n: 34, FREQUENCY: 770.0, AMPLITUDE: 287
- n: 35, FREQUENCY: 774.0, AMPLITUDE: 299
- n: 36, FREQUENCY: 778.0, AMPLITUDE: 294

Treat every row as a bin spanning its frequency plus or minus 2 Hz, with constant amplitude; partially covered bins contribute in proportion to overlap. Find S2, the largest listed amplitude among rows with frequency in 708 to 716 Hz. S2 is 302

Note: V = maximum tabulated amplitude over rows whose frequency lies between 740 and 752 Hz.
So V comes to 262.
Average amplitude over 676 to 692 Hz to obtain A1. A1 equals 293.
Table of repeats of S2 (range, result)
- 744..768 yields 296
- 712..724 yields 301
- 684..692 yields 318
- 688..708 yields 353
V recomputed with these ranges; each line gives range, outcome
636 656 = 298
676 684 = 285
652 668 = 291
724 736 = 249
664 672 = 271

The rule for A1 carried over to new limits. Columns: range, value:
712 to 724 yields 277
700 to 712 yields 329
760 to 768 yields 294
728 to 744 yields 208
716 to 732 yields 254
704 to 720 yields 310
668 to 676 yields 269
